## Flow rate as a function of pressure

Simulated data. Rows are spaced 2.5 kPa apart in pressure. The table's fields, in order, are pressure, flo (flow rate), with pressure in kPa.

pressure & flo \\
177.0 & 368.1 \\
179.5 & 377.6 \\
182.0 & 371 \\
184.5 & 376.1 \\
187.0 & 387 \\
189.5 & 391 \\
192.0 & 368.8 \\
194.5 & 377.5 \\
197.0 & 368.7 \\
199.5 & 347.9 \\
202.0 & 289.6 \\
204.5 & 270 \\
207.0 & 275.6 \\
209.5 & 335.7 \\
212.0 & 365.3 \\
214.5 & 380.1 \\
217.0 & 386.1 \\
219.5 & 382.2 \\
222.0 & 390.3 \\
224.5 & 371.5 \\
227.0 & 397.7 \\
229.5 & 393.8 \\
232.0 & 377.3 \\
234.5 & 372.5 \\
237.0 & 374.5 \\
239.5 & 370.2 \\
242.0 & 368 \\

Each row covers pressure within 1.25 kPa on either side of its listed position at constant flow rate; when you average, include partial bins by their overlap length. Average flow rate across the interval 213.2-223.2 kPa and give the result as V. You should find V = 385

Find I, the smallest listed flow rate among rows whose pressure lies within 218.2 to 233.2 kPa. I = 371.5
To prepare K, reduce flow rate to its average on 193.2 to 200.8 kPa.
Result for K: 364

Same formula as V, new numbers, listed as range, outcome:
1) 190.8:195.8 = 373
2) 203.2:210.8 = 294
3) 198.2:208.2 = 296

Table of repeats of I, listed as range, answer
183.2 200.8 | 347.9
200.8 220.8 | 270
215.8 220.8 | 382.2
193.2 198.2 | 368.7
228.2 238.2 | 372.5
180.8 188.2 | 371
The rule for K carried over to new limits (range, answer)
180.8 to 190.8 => 381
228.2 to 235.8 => 381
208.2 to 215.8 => 360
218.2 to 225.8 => 381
